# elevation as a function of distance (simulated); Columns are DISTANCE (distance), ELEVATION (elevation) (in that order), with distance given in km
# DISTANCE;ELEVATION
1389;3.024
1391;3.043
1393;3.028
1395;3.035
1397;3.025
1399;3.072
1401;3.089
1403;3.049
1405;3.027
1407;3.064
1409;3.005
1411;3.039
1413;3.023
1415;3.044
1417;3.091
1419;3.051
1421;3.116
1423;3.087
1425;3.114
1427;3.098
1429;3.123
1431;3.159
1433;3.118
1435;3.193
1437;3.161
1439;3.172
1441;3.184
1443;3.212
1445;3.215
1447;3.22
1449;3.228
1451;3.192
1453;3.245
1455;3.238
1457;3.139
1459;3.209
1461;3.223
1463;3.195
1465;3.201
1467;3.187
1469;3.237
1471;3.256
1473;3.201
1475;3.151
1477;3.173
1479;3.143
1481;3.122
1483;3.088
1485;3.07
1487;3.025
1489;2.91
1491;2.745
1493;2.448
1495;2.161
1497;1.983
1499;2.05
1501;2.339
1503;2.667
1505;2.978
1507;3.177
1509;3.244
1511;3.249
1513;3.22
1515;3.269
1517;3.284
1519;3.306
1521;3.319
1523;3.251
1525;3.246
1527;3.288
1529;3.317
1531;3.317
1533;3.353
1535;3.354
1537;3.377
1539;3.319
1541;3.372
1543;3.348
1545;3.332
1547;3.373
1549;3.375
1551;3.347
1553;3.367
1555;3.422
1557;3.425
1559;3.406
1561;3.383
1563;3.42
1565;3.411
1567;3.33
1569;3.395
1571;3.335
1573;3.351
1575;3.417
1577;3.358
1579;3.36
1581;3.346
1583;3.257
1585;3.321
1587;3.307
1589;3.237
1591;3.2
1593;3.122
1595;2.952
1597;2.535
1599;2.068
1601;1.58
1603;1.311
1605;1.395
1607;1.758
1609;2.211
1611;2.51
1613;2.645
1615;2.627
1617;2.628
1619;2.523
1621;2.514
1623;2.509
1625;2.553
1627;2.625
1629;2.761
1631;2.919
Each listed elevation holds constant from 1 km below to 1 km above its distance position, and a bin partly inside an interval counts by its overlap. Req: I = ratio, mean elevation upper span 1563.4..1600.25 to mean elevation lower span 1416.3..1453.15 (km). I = 1.0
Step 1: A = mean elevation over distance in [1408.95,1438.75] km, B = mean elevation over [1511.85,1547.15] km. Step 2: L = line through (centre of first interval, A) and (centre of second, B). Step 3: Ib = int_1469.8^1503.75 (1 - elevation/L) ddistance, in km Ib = 4.5 km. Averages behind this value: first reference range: 3.1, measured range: 2.8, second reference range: 3.31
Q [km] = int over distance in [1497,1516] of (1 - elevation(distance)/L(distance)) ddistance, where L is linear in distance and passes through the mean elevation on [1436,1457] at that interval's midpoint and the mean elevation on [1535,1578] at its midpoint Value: 2.5 km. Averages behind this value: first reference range 3.2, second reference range 3.37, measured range 2.86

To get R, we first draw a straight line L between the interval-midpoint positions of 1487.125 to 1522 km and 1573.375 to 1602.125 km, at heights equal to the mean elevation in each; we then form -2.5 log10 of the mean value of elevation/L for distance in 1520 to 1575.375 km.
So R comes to -0.147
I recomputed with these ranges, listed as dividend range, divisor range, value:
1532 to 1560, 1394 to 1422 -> 1.10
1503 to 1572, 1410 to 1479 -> 1.05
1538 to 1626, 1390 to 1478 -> 0.94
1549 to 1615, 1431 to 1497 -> 0.96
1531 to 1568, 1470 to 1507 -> 1.20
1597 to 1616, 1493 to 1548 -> 0.66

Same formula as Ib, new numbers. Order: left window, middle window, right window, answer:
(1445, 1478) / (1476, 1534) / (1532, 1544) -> 5.30 km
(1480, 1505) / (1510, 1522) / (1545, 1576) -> -1.54 km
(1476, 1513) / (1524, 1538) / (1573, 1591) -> -1.35 km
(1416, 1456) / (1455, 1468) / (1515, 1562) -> 0.04 km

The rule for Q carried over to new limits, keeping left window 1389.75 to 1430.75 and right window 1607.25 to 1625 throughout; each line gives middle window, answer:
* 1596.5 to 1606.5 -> 3.1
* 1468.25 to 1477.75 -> -1.0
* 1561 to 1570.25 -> -2.7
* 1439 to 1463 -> -2.1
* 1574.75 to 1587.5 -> -3.7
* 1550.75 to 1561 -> -2.8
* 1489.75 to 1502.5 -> 2.3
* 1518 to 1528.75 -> -2.1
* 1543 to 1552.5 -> -2.4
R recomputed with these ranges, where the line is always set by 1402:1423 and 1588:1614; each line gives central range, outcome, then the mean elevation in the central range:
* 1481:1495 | -0.03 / 2.85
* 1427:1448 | -0.08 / 3.17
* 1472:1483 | -0.12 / 3.15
